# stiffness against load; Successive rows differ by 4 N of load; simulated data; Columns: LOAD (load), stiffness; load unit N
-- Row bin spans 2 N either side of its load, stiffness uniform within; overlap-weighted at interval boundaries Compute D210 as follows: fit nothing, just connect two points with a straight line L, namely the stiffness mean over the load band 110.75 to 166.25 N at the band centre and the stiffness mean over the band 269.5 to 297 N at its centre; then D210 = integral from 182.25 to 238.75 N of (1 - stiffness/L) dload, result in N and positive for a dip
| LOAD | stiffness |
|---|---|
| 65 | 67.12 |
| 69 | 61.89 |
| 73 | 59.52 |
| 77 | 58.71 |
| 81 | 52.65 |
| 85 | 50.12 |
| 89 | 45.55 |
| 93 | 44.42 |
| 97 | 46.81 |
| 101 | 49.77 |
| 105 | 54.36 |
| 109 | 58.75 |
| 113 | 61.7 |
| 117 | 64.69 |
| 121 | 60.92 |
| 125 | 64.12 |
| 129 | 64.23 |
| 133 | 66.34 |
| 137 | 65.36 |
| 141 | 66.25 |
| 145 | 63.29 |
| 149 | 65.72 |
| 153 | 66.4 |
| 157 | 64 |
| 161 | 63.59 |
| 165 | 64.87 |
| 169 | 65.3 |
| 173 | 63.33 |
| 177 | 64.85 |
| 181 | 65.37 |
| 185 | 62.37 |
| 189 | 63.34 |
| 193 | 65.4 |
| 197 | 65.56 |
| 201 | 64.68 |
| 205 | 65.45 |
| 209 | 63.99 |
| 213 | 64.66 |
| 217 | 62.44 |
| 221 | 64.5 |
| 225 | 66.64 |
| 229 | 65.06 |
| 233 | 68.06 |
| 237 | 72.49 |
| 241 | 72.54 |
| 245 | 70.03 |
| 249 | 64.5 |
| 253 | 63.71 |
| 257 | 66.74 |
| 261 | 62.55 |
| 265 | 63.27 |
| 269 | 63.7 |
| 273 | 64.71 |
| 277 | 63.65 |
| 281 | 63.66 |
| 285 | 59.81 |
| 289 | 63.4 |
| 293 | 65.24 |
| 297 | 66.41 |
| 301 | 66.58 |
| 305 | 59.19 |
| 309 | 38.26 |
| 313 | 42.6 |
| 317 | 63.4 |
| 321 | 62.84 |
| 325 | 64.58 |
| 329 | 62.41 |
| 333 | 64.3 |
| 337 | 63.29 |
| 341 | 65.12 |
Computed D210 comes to -1.1 N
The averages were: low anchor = 64.4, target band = 65.3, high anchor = 63.6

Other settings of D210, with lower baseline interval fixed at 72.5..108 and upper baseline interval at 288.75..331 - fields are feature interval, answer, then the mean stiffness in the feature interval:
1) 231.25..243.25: -3.0 N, 71.1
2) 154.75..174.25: -3.7 N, 64.3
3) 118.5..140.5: -4.9 N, 64.3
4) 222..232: -1.7 N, 65.9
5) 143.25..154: -2.4 N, 65.1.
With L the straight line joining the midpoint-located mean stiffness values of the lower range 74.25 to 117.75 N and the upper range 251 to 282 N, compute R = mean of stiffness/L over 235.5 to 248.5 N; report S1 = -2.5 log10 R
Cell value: -0.14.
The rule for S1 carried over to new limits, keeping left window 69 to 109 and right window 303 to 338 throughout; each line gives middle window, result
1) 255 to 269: -0.14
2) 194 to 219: -0.17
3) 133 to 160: -0.21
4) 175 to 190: -0.18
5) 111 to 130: -0.19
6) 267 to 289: -0.12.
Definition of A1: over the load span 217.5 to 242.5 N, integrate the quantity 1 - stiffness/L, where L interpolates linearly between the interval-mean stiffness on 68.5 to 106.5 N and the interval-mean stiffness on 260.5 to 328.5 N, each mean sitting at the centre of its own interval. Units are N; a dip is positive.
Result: -4.18 N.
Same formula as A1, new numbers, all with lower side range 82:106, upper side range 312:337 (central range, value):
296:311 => 0.7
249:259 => -1.4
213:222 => -1.4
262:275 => -1.3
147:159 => -3.2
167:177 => -2.2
